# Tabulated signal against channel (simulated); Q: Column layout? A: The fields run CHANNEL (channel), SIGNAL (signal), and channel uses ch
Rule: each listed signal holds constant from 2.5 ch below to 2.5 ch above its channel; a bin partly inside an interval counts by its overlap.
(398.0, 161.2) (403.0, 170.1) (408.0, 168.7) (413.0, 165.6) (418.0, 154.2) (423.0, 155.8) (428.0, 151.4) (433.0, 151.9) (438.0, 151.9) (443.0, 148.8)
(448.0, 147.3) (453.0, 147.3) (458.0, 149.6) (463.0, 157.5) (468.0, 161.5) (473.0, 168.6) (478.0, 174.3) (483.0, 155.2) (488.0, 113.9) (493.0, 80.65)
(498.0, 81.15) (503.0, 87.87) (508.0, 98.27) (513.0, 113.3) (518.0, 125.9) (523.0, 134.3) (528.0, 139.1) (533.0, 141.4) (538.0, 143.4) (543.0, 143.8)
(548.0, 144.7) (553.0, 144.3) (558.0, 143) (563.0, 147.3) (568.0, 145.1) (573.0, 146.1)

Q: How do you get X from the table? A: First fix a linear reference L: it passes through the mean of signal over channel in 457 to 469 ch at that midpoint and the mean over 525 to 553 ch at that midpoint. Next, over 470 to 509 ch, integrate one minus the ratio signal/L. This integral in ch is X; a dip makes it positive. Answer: 7.9 ch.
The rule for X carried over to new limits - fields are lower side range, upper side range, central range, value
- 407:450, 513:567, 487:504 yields 6.6 ch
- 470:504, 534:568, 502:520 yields 3.4 ch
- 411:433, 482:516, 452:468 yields -3.0 ch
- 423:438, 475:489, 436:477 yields -0.7 ch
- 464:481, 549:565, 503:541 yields 6.9 ch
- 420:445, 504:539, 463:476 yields -2.1 ch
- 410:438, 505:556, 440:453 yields 0.2 ch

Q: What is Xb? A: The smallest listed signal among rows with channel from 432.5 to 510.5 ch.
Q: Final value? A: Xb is 80.65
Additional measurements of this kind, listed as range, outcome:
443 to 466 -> 147.3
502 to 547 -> 87.87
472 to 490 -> 113.9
